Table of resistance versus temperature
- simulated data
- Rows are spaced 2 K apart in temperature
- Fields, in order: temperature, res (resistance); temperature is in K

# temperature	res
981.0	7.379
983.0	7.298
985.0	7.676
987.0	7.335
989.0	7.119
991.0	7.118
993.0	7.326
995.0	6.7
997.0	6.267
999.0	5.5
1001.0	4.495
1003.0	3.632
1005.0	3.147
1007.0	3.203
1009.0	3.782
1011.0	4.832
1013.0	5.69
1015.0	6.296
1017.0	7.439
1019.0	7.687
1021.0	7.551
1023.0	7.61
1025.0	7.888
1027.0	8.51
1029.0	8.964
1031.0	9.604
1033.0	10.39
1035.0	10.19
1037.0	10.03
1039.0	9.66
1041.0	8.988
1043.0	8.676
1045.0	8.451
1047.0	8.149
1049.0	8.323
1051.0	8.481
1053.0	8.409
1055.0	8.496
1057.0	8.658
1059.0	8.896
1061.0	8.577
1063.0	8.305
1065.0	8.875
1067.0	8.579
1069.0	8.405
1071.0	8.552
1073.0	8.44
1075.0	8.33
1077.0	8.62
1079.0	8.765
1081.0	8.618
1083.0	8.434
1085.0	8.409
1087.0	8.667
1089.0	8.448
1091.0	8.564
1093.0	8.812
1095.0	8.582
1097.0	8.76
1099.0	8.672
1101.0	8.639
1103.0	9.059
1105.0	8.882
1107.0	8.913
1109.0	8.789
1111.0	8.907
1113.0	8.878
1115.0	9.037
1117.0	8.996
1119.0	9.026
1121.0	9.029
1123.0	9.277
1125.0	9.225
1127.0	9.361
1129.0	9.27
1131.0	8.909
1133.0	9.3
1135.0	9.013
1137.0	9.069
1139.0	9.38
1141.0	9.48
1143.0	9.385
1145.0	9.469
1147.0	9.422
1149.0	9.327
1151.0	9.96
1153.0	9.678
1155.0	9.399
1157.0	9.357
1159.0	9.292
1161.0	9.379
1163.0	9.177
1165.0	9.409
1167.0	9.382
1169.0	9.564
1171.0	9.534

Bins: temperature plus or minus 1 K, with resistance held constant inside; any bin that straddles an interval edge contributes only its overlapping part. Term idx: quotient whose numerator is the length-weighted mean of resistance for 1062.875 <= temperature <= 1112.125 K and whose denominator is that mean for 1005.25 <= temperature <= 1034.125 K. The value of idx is 1.23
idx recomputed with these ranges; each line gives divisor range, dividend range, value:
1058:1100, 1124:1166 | 1.09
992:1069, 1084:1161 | 1.20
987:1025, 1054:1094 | 1.44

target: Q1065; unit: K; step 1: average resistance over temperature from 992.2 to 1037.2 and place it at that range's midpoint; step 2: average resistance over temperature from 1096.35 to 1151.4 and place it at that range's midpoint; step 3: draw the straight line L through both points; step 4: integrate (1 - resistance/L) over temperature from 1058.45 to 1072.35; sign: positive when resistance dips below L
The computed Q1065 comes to -1.3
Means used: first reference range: 6.76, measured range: 8.58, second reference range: 9.12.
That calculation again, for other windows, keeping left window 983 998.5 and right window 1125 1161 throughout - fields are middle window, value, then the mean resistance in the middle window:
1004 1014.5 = 4.4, 4.23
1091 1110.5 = -0.2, 8.78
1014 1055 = -4.5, 8.56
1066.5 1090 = -0.4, 8.52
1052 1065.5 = -0.9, 8.59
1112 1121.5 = 0.0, 8.99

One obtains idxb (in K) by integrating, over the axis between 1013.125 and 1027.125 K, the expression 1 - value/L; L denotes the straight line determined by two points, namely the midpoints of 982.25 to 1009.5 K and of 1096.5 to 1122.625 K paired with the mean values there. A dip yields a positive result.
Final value -2.0 K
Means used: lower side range 5.78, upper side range 8.9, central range 7.39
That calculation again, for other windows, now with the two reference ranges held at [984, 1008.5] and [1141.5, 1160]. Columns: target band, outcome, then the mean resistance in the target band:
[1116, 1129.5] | -0.56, 9.17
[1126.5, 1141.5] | -0.23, 9.21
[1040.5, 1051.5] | -2.44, 8.49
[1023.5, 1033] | -3.38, 8.86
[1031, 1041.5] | -4.94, 9.87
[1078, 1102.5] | -1.86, 8.62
